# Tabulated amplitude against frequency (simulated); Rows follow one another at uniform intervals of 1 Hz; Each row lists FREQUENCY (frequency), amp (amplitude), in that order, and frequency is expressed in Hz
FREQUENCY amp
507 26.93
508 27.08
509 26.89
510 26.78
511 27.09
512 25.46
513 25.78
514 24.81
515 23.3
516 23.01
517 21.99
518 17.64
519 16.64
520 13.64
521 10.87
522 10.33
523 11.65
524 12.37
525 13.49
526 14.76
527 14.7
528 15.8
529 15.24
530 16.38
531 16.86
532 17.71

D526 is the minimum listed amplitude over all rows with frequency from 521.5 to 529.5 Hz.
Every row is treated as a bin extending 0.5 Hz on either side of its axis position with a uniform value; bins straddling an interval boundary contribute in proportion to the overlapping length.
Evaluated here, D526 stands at 10.33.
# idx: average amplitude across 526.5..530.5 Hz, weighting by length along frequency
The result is 15.5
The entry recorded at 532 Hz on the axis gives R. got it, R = 17.71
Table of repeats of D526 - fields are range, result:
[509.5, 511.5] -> 26.78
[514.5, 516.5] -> 23.01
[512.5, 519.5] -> 16.64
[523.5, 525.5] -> 12.37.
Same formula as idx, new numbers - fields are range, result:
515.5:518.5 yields 20.9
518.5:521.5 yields 13.7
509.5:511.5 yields 26.9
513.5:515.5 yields 24.1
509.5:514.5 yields 26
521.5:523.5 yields 11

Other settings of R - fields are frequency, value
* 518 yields 17.64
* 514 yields 24.81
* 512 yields 25.46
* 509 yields 26.89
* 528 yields 15.8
